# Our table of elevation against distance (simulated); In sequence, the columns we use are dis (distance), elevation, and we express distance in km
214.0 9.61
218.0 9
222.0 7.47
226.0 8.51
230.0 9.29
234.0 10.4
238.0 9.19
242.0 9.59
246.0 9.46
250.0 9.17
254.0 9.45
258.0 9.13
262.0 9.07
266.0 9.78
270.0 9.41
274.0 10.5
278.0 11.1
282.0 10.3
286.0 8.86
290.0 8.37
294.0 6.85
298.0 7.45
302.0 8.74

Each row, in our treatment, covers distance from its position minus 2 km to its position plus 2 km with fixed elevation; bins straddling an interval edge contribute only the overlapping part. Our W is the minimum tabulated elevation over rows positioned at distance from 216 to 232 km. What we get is 7.47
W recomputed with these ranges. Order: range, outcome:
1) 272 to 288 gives 8.86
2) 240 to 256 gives 9.17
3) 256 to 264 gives 9.07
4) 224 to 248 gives 8.51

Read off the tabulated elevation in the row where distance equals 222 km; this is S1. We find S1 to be 7.47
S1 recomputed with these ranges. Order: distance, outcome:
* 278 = 11.1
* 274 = 10.5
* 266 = 9.78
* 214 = 9.61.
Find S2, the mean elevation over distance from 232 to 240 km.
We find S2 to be 9.79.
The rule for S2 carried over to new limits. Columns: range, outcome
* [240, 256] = 9.42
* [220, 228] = 7.99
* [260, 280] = 9.97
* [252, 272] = 9.37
